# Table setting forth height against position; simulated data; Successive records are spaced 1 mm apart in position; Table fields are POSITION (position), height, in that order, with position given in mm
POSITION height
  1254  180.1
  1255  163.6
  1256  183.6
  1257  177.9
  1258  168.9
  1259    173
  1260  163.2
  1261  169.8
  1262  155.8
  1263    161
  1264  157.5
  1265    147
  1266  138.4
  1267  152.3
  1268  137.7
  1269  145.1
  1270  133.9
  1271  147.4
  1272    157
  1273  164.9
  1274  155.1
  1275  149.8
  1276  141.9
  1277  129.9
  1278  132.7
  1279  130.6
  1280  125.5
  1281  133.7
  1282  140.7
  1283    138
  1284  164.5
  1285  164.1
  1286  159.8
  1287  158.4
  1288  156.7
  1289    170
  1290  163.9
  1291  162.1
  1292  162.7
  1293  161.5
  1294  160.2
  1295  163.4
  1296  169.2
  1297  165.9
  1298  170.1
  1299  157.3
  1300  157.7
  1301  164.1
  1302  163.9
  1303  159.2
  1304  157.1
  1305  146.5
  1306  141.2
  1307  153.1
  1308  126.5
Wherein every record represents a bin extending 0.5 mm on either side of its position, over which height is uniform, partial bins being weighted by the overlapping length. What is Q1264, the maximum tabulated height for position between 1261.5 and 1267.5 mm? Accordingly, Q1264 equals 161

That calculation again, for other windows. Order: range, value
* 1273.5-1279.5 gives 155.1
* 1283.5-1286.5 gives 164.5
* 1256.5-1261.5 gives 177.9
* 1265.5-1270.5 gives 152.3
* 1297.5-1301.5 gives 170.1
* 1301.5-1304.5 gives 163.9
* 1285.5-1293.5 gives 170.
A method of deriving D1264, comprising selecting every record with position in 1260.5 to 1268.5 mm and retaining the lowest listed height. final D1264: 137.7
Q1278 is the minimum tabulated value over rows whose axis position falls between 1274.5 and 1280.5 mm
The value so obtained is 125.5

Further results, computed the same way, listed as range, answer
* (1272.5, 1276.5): 141.9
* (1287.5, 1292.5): 156.7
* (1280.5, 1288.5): 133.7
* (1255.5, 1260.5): 163.2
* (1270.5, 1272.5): 147.4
